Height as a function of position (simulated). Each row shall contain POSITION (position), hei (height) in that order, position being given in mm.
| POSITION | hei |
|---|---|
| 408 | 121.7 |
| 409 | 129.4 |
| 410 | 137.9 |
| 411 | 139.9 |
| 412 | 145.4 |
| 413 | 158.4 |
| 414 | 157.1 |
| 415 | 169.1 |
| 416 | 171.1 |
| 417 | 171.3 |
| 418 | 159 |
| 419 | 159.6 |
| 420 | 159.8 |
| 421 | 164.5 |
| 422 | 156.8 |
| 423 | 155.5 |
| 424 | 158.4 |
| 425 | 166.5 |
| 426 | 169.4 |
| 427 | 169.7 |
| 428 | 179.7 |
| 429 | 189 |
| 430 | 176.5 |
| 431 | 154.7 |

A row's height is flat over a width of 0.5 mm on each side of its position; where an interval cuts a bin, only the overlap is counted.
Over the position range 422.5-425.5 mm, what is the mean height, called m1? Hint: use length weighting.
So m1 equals 160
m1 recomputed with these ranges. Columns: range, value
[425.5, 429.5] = 177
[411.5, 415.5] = 158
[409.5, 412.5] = 141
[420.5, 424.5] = 159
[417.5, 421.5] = 161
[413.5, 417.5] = 167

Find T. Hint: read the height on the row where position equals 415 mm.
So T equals 169.1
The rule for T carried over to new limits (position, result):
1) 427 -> 169.7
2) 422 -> 156.8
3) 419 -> 159.6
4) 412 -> 145.4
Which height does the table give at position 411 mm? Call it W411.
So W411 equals 139.9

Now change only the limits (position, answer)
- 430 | 176.5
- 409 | 129.4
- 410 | 137.9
